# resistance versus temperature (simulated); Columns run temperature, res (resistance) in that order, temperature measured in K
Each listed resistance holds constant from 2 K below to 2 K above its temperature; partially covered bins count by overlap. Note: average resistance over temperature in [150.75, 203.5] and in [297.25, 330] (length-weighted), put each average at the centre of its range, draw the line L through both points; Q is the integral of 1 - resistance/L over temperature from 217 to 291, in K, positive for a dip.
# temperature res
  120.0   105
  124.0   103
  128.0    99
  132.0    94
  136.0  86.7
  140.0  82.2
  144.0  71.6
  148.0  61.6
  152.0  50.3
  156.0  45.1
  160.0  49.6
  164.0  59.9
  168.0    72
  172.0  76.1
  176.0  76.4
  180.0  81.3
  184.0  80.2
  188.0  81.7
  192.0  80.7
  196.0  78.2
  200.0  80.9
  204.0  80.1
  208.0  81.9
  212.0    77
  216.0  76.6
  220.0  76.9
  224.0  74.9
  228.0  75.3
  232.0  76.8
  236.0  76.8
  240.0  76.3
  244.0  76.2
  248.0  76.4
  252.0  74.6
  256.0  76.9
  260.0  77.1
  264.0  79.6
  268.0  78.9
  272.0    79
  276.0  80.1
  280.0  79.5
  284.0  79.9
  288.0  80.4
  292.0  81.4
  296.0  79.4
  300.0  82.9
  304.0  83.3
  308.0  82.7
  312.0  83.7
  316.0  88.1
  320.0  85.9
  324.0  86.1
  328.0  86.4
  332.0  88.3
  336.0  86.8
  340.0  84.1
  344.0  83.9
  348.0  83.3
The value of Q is 1.0 K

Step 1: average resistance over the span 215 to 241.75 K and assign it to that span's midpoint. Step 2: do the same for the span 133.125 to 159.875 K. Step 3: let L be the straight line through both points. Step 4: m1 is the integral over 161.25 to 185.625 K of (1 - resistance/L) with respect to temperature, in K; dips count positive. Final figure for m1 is -1.42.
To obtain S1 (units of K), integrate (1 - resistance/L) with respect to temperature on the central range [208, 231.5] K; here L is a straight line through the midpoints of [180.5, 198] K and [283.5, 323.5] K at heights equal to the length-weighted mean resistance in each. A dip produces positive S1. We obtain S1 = 1.3 K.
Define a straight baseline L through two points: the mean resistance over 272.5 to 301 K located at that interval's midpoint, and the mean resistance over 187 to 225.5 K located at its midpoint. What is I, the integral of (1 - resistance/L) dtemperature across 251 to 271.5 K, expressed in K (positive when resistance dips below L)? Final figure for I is 0.57 K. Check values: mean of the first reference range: 78.9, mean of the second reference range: 80.4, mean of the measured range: 77.7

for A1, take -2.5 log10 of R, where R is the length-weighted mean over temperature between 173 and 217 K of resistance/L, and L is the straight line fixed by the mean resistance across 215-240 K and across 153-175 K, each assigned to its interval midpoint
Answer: -0.167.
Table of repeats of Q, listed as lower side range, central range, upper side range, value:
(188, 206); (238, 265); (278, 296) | 1.2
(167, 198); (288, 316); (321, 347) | 0.6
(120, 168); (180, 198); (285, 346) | -0.8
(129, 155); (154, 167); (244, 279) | 3.8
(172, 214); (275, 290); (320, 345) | 0.7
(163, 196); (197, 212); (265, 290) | -0.5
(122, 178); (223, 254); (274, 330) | 1.2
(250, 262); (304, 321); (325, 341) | -0.2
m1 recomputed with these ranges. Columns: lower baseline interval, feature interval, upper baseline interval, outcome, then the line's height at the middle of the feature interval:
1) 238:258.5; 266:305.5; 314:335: 0.48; 81.4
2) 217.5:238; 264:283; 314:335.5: 0.42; 81.2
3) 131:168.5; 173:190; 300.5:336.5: -2.35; 70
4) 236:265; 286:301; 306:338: 0.25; 82.3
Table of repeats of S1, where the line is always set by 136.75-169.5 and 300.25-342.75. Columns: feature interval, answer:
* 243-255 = -0.05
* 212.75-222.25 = -0.75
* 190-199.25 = -1.58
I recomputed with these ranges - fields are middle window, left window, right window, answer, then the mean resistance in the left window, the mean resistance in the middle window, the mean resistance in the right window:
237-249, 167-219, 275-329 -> 0.6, 78.8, 76.3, 82.8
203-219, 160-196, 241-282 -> -0.6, 74.7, 78.7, 77.8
